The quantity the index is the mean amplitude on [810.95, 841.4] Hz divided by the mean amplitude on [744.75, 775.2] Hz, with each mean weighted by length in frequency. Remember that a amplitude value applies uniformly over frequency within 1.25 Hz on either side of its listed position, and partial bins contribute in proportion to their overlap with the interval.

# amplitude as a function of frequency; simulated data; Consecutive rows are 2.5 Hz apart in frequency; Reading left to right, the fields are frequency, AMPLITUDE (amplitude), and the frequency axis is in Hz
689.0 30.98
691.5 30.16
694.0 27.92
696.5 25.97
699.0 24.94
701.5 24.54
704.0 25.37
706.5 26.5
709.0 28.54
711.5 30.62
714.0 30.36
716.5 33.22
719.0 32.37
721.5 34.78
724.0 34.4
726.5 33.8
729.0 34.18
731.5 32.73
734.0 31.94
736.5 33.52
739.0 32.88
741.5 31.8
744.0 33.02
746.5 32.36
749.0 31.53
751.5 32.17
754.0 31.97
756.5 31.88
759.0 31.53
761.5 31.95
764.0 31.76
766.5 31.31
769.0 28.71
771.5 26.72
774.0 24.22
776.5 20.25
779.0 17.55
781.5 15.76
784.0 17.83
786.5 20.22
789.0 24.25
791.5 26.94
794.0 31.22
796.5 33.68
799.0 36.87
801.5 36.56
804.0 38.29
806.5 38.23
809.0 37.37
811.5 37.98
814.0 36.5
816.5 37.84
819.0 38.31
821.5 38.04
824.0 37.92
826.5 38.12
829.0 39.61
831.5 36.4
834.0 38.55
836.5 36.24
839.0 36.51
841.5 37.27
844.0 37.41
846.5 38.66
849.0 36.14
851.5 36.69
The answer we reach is 1.23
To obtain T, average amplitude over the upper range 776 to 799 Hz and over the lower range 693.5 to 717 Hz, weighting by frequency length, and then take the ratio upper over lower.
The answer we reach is 0.87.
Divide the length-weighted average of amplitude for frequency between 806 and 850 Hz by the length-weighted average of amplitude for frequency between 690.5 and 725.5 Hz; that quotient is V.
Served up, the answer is 1.3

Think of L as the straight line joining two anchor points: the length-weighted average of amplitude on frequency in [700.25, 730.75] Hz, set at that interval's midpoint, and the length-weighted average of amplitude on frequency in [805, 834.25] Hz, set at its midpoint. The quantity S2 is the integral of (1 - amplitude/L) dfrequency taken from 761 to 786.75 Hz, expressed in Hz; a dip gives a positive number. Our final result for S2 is 7.8 Hz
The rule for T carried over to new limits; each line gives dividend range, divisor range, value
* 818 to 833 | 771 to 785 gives 1.89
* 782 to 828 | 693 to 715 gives 1.23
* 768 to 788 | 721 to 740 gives 0.64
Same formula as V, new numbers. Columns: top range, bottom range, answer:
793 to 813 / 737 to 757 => 1.13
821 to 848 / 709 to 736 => 1.15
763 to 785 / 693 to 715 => 0.88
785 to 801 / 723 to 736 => 0.87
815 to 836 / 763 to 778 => 1.41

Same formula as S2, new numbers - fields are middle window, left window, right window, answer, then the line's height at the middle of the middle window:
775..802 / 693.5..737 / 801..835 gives 8.0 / 35.7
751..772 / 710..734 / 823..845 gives 2.1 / 34.5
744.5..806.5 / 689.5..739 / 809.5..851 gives 9.7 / 34.2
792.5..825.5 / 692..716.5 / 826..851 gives -1.4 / 35.3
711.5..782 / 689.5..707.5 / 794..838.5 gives 0.6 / 31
